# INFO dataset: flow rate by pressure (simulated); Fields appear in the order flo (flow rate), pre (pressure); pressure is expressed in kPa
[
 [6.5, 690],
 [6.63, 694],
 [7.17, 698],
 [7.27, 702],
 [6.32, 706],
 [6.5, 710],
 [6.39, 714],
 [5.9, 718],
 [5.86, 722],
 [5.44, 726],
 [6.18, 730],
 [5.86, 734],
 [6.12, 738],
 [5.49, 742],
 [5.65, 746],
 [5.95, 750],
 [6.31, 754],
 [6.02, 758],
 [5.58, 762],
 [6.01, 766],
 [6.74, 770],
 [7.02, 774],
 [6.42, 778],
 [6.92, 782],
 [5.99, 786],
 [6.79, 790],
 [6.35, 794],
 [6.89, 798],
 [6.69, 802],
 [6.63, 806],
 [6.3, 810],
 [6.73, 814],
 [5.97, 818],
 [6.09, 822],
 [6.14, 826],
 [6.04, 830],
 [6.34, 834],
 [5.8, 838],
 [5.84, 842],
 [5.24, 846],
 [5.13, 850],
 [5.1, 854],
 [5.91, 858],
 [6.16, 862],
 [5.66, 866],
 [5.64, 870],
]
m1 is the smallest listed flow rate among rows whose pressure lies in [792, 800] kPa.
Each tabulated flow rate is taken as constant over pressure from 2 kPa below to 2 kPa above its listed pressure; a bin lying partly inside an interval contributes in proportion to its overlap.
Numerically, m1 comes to 6.35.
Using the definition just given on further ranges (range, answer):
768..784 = 6.42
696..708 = 6.32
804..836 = 5.97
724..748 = 5.44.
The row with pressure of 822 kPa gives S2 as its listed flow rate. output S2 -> 6.09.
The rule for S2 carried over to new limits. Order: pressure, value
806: 6.63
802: 6.69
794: 6.35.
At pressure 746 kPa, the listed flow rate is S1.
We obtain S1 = 5.65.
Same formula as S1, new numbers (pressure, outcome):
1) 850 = 5.13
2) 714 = 6.39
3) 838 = 5.8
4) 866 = 5.66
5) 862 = 6.16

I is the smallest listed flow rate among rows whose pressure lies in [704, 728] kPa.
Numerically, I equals 5.44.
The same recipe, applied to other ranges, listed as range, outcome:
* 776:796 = 5.99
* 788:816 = 6.3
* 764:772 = 6.01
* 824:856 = 5.1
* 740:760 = 5.49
